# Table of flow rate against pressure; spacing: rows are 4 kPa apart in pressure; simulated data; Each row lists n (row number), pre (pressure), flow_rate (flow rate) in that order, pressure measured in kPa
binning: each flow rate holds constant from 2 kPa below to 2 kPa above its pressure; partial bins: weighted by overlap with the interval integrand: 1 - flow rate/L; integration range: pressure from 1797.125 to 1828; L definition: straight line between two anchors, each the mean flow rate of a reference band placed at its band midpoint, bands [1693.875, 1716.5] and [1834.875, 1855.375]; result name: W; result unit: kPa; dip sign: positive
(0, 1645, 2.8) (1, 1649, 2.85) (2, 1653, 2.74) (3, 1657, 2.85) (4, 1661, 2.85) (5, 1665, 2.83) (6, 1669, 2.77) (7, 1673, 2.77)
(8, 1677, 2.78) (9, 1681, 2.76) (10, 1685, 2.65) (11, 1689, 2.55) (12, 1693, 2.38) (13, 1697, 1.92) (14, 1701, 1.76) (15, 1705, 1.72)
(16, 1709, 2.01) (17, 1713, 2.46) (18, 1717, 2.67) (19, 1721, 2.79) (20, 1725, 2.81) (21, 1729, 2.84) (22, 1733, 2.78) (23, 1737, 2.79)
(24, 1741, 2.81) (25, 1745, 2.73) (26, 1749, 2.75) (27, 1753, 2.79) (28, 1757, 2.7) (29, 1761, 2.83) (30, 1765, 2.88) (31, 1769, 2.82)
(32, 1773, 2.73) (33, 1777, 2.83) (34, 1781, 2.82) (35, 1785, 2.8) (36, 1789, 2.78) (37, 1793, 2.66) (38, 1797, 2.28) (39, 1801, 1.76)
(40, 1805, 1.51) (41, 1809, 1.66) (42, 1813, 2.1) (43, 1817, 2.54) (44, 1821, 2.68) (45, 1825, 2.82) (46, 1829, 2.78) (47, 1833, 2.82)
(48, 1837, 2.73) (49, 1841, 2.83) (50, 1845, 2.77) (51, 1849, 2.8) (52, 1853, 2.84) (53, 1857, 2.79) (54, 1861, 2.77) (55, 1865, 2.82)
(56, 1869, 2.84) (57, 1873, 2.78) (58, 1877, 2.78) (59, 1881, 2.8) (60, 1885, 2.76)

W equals 5.2 kPa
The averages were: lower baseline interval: 2.04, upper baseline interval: 2.79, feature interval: 2.18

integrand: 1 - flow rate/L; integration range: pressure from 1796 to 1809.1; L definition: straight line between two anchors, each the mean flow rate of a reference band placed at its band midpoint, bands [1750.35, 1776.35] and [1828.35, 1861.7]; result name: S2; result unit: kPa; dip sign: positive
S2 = 4.72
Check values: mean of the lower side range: 2.79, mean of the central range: 1.79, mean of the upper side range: 2.79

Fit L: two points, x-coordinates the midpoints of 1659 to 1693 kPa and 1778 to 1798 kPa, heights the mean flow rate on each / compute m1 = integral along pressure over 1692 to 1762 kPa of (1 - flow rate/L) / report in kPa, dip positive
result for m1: 4.7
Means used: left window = 2.72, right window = 2.7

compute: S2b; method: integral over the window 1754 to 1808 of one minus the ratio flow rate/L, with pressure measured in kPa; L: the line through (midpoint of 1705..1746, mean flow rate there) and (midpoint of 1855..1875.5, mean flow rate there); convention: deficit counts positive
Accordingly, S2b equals 2.7 kPa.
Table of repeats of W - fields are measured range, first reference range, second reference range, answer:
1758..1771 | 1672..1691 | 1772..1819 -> -2.0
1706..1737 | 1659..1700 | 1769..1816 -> -1.0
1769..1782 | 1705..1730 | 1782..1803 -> -1.6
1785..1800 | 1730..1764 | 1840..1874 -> 1.3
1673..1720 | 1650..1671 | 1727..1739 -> 7.5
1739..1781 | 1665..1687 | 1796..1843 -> -4.2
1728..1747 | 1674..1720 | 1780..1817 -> -3.9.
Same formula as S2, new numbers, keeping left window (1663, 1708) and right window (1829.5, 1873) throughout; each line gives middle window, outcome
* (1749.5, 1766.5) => -1.3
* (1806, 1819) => 3.2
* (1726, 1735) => -1.0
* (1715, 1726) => -1.0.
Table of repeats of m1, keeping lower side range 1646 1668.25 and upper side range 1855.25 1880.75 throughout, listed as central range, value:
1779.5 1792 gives 0.08 kPa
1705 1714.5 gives 2.36 kPa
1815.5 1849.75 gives 0.58 kPa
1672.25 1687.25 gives 0.44 kPa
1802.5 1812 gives 3.91 kPa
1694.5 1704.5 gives 3.43 kPa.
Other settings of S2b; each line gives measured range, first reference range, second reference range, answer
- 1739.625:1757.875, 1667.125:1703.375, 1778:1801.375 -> -1.57 kPa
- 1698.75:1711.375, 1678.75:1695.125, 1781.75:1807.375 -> 3.42 kPa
